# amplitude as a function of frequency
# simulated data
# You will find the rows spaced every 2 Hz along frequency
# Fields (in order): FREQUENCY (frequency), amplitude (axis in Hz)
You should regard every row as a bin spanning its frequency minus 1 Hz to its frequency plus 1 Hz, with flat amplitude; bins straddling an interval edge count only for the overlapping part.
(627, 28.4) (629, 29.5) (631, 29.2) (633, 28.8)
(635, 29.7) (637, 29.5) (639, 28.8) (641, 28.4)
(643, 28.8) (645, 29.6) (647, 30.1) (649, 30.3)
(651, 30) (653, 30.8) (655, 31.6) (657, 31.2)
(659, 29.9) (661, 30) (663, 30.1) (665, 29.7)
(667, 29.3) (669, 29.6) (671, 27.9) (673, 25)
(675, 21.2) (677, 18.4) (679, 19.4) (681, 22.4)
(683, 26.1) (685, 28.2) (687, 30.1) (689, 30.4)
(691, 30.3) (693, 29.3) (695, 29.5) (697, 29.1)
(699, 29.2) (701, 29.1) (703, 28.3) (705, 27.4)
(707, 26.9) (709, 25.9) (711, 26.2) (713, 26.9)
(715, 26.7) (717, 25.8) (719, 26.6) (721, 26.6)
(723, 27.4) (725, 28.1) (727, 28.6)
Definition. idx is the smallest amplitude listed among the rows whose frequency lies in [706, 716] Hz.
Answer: 25.9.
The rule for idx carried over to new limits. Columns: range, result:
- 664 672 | 27.9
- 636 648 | 28.4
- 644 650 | 29.6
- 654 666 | 29.7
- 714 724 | 25.8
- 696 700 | 29.1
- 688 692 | 30.3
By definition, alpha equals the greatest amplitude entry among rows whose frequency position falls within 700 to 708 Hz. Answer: 29.1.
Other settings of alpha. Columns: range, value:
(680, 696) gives 30.4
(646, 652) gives 30.3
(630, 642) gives 29.7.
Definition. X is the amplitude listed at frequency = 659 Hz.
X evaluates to 29.9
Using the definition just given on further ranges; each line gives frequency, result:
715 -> 26.7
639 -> 28.8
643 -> 28.8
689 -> 30.4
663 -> 30.1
